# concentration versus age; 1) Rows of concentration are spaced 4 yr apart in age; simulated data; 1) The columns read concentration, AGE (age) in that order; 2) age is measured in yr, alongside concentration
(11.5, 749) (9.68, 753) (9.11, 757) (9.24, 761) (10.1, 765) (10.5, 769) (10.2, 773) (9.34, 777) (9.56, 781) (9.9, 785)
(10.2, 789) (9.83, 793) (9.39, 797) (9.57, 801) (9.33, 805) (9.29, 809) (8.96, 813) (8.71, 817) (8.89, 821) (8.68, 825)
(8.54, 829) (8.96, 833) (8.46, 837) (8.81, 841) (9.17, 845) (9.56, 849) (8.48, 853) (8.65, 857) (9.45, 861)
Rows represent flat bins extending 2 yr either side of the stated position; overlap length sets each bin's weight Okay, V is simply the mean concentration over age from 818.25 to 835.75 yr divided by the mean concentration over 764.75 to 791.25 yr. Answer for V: 0.9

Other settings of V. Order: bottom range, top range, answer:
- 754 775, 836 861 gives 0.91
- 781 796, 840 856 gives 0.91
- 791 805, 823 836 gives 0.91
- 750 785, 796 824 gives 0.93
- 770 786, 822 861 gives 0.90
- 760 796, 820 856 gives 0.89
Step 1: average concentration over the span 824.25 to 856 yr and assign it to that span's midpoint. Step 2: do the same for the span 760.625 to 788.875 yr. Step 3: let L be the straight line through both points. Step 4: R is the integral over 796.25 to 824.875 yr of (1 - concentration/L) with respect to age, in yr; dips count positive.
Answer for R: 0.6 yr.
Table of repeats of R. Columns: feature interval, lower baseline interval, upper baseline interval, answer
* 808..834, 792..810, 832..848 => 0.9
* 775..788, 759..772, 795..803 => 0.1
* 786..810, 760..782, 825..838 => -0.8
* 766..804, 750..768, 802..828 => -1.9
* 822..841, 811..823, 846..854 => 0.6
